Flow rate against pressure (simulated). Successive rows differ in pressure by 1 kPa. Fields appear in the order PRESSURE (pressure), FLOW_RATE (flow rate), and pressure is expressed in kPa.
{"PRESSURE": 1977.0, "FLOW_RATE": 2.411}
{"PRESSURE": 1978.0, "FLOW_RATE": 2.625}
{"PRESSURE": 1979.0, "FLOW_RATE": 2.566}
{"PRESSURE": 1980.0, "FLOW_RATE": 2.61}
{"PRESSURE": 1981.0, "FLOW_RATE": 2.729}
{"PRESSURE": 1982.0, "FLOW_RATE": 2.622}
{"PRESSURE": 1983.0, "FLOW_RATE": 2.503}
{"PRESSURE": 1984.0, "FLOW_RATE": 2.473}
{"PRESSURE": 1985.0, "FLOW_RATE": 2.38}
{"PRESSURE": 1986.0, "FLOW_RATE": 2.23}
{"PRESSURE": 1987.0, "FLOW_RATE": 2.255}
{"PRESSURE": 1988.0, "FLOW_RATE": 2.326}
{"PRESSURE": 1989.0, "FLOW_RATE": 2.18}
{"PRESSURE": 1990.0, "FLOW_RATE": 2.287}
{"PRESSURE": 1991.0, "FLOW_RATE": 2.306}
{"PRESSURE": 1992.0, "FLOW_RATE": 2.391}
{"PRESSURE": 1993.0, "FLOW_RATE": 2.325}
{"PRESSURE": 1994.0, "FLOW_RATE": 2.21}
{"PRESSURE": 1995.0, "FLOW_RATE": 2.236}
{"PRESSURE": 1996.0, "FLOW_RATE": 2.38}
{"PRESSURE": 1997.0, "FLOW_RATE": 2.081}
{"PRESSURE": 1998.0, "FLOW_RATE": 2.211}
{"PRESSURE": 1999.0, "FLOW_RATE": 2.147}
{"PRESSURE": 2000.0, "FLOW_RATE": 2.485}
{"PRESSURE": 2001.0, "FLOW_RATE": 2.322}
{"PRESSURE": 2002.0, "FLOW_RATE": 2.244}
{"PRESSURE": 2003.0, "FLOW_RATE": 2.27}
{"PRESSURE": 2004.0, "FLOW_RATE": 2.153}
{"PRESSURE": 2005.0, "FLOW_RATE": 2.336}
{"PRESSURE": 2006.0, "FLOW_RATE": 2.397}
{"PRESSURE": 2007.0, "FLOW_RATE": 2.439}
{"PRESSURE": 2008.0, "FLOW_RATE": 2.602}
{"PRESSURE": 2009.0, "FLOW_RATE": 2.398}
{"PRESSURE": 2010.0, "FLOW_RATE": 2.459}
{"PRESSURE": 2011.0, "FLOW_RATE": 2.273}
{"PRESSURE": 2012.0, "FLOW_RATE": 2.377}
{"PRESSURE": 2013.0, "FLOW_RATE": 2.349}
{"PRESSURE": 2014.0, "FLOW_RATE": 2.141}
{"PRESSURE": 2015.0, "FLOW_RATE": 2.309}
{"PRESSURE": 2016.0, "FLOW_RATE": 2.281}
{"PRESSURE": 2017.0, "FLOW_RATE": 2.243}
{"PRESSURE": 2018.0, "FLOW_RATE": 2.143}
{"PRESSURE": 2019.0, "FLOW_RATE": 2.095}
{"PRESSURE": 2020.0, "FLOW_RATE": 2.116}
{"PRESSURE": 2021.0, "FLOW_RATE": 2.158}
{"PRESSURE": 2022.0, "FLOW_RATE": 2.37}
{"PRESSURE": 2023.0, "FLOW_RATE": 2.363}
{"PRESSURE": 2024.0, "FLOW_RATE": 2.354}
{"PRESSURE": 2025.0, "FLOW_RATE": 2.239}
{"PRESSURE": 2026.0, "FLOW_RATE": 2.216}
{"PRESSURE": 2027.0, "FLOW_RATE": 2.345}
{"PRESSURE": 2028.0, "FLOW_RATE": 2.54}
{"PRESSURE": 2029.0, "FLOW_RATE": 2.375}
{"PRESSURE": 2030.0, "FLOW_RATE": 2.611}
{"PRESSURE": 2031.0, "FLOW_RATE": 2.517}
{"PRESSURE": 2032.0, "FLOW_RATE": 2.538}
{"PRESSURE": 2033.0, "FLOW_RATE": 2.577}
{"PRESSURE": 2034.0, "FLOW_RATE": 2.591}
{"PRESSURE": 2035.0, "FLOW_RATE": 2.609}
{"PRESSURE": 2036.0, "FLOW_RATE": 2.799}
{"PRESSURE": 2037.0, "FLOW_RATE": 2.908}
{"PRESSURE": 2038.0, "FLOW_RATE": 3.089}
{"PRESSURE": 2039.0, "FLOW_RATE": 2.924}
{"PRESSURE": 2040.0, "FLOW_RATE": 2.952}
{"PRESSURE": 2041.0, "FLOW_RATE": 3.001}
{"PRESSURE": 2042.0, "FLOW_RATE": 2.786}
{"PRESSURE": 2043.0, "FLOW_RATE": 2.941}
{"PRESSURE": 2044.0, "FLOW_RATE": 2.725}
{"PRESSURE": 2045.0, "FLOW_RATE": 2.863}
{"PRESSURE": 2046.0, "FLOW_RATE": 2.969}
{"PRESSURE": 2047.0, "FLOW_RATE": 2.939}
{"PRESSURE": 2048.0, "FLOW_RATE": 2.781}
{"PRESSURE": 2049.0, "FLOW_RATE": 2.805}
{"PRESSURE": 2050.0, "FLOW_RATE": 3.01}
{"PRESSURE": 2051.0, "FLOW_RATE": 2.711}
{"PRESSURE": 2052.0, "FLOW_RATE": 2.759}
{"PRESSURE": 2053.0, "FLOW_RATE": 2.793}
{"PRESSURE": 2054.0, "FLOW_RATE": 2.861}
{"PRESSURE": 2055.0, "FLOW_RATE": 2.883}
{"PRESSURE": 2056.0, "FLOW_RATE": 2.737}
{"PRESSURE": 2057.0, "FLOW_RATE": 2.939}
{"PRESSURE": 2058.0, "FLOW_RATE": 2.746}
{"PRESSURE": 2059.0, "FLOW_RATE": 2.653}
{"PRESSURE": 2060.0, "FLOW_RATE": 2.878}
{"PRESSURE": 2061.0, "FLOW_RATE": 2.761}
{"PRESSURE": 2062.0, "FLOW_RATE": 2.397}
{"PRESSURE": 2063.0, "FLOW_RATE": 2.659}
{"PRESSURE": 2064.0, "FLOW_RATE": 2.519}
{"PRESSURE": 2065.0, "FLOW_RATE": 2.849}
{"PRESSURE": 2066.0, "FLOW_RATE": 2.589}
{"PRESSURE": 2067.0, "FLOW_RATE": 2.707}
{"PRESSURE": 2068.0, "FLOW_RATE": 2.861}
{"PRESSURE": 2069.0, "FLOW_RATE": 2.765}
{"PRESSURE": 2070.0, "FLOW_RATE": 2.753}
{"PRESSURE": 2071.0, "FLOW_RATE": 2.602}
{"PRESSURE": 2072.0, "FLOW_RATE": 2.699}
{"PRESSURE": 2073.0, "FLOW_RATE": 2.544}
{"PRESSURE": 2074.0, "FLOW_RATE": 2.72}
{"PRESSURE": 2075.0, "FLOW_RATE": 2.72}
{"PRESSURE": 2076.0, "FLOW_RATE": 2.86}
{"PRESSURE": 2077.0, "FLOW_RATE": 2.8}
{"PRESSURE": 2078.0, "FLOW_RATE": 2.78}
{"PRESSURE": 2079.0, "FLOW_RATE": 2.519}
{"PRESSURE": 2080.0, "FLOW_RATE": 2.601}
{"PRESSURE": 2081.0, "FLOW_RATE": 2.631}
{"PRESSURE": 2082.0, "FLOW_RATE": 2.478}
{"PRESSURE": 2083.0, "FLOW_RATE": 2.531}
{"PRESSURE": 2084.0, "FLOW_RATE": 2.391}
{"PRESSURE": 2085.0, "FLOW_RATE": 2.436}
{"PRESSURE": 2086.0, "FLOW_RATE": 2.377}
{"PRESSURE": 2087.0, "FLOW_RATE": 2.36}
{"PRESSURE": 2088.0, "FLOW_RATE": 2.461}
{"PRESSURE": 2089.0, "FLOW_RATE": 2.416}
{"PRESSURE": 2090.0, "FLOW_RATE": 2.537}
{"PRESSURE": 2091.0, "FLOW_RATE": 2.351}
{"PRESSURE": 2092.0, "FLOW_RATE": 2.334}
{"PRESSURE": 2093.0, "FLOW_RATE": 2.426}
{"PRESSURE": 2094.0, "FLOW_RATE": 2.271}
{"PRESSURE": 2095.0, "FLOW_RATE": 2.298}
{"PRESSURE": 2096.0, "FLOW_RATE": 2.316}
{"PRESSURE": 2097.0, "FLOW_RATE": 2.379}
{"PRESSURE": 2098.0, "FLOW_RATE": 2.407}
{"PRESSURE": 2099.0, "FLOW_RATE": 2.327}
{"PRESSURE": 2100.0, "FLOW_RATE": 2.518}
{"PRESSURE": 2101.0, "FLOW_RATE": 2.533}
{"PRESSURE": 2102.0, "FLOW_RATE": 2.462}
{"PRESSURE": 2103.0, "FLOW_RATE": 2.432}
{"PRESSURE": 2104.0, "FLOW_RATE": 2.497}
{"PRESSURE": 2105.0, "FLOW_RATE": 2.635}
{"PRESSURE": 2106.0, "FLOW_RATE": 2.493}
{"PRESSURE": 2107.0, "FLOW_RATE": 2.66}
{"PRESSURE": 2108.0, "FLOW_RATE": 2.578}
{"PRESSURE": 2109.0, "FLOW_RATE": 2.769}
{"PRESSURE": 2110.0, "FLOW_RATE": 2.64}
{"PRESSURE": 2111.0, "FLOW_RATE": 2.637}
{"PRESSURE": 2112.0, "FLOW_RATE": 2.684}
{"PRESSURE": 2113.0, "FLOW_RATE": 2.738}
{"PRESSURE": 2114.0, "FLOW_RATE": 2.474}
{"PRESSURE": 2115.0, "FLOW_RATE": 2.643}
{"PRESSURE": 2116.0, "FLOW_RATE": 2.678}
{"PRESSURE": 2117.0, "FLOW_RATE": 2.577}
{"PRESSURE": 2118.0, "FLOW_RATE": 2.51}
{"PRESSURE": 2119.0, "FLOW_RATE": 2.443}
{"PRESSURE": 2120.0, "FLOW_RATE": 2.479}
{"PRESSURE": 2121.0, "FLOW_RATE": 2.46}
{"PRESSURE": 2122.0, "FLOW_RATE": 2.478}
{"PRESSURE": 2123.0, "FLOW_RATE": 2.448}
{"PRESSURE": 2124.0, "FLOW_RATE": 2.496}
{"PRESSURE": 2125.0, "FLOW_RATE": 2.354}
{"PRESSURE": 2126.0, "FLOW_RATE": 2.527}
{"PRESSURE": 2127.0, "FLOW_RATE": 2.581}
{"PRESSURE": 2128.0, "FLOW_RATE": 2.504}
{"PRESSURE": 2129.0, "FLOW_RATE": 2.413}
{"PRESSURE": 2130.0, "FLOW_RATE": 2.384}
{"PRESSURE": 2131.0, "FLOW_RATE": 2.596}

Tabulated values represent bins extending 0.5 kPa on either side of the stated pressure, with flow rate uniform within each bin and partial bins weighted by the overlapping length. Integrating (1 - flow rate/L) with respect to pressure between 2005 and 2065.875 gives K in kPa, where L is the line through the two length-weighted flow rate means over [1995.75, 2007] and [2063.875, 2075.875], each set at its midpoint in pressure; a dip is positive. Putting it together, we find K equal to -2.39 kPa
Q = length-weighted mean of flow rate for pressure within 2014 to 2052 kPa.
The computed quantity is 2.59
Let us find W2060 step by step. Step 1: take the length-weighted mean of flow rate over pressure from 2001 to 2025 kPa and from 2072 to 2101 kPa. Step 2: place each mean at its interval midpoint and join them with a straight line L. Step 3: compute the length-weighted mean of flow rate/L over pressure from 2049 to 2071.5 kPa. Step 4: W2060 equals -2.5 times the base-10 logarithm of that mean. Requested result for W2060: -0.14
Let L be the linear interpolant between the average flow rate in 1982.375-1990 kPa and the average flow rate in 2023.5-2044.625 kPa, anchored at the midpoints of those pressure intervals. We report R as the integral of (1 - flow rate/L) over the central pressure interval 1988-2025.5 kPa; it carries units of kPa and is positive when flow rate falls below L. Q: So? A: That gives 2.74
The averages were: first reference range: 2.34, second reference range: 2.65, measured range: 2.29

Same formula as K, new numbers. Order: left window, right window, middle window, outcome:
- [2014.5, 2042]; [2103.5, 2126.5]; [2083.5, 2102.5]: 1.1 kPa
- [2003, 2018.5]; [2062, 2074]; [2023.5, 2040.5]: -1.0 kPa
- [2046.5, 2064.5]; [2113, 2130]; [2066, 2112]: 1.6 kPa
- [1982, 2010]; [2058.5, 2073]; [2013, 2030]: 1.2 kPa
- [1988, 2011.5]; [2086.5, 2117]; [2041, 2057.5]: -3.1 kPa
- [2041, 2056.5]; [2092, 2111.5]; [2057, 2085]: 0.3 kPa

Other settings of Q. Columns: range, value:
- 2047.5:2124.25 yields 2.6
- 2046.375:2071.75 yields 2.76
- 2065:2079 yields 2.72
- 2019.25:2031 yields 2.34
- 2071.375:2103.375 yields 2.5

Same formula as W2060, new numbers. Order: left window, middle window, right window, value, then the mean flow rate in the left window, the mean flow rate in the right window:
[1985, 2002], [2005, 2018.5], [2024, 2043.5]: 0.05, 2.28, 2.65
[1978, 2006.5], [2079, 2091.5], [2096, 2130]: 0.01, 2.35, 2.52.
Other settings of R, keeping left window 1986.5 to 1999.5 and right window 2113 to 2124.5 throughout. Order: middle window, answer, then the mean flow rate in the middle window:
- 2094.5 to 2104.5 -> 0.3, 2.42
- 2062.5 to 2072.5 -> -1.2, 2.7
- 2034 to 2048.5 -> -3.1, 2.87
